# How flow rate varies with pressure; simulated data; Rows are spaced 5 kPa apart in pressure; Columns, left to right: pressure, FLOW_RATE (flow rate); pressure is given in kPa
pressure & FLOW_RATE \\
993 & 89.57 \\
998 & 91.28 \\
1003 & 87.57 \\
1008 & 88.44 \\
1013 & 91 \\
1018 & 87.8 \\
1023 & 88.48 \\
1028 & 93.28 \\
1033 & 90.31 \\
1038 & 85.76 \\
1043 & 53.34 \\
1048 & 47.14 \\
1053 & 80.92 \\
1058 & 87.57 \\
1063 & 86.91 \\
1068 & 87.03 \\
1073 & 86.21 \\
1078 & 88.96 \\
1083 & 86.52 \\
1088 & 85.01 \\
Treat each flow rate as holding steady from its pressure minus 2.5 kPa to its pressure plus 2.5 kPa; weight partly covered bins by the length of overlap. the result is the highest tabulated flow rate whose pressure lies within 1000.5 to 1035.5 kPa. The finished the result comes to 93.28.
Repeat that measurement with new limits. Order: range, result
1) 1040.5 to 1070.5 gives 87.57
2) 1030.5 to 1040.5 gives 90.31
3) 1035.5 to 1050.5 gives 85.76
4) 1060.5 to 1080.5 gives 88.96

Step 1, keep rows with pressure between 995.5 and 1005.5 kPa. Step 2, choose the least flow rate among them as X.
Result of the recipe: 87.57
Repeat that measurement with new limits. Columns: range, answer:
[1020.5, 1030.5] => 88.48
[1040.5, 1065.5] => 47.14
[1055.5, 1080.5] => 86.21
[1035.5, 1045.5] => 53.34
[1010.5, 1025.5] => 87.8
